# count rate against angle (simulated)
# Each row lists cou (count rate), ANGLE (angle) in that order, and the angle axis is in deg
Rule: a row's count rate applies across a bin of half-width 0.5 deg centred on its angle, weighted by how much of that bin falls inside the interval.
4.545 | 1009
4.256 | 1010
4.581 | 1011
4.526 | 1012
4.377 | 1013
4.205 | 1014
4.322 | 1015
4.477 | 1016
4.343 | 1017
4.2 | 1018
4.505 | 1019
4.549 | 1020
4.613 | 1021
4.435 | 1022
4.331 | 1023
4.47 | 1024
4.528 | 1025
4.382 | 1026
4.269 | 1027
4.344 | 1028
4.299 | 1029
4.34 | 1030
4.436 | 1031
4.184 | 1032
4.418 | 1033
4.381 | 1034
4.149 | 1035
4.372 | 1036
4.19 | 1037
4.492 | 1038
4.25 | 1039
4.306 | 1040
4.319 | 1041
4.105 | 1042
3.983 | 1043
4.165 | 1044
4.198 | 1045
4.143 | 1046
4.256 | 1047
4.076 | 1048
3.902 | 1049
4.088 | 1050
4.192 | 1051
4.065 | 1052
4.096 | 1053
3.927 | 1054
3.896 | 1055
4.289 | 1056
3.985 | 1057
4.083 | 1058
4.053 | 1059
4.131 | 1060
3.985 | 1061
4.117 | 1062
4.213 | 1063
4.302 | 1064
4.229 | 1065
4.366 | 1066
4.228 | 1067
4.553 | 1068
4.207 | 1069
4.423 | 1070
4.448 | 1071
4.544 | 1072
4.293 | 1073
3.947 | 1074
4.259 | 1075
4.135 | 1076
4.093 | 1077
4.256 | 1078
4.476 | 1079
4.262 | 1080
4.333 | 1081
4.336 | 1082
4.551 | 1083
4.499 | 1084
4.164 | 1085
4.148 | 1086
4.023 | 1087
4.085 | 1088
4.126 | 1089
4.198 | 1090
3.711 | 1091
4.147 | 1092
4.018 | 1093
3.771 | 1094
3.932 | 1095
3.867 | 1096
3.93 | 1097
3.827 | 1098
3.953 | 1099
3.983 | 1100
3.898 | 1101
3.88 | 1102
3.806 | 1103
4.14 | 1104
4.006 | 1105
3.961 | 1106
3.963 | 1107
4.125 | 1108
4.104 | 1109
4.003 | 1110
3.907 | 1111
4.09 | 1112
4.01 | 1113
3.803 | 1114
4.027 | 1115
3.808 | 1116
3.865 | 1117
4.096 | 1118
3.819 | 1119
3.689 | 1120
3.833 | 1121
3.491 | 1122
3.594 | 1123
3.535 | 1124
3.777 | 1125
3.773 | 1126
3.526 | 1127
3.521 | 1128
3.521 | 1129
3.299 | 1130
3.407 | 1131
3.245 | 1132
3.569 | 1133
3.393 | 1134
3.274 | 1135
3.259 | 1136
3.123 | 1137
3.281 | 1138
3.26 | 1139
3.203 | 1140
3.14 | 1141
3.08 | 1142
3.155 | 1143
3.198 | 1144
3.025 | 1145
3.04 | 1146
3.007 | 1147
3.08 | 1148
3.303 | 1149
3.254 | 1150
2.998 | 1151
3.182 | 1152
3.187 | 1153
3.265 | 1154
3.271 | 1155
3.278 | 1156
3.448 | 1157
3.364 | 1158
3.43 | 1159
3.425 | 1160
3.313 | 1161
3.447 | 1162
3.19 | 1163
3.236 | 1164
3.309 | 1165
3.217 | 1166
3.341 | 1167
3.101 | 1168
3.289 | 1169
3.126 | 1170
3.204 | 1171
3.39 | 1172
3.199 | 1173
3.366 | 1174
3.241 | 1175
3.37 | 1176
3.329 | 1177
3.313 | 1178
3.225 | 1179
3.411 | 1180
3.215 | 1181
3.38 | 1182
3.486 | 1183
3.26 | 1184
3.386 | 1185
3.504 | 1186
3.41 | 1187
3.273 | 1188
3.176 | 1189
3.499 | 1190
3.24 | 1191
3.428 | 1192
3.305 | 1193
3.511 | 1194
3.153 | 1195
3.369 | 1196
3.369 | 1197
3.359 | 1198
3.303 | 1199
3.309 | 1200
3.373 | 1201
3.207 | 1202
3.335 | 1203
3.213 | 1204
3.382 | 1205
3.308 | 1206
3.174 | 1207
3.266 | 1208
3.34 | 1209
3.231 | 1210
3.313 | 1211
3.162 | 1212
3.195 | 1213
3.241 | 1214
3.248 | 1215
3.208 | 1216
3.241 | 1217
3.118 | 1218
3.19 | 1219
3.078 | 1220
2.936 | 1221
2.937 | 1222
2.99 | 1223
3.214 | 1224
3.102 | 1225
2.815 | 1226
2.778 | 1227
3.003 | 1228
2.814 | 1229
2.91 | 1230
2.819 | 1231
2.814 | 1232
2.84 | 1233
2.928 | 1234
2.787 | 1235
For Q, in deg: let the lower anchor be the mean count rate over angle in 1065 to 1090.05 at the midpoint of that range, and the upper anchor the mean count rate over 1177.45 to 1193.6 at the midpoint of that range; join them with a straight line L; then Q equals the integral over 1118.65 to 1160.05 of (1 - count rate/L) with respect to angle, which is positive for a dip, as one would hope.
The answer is 4.5 deg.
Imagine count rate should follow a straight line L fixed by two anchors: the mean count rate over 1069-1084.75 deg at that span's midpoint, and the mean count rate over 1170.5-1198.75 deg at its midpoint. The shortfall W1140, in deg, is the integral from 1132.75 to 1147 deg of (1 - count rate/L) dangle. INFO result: 2.1 deg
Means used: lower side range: 4.32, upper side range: 3.33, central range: 3.2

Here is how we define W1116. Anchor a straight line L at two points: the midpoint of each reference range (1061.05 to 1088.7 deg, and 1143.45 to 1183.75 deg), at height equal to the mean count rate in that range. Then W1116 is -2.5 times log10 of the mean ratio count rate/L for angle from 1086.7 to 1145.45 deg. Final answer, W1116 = 0.028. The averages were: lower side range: 4.27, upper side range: 3.26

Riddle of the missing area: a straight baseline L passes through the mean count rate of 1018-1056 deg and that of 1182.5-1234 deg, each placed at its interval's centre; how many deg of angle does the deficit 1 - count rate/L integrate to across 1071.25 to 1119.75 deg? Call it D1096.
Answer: -2.1 deg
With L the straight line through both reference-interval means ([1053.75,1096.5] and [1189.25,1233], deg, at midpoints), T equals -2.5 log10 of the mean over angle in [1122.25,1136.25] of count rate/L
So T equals 0.089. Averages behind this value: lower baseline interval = 4.18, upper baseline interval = 3.18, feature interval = 3.48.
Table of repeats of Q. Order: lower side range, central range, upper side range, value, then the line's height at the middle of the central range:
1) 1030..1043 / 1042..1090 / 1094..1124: -0.7 deg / 4.13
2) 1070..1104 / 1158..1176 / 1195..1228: 1.2 deg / 3.53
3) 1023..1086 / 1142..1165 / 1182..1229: 2.2 deg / 3.58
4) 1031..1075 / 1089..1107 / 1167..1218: -0.2 deg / 3.91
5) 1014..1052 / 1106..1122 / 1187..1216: -0.5 deg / 3.81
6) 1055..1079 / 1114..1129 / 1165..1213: 0.3 deg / 3.81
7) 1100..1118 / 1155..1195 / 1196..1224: 1.8 deg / 3.48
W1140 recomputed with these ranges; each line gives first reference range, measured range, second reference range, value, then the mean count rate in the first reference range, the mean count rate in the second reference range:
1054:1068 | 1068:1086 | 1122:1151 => -1.5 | 4.15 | 3.31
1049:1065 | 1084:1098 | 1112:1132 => -0.5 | 4.09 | 3.7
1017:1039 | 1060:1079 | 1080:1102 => -0.4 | 4.37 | 4.07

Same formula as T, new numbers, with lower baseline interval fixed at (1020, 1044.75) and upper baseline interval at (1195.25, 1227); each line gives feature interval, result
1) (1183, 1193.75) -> 0.00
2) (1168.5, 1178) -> 0.05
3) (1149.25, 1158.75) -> 0.10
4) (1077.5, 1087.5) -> -0.08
